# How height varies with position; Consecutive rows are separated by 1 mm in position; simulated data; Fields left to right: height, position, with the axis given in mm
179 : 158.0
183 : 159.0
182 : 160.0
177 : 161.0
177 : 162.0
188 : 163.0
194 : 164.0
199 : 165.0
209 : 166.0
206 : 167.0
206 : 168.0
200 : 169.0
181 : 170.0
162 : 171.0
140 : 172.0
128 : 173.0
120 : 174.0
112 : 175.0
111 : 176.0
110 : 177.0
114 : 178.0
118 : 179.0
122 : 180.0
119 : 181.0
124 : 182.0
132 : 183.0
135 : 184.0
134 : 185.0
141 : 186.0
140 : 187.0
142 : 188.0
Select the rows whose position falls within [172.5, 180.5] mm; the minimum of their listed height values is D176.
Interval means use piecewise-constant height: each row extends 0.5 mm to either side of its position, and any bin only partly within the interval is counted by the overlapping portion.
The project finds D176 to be 110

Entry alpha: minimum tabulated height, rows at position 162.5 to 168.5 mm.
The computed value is 188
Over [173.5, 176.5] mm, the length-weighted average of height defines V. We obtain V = 114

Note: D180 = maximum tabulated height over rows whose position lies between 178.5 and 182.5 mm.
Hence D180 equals 124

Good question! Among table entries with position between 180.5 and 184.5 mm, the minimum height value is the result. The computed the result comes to 119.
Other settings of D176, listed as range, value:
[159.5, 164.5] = 177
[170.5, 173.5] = 128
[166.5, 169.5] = 200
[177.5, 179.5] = 114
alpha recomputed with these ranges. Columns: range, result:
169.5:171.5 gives 162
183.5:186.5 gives 134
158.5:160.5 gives 182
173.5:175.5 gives 112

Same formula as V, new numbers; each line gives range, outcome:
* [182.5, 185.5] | 134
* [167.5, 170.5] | 196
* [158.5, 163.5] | 181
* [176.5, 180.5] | 116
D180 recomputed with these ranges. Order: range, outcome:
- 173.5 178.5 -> 120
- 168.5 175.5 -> 200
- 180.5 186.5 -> 141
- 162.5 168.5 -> 209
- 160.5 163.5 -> 188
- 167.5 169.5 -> 206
